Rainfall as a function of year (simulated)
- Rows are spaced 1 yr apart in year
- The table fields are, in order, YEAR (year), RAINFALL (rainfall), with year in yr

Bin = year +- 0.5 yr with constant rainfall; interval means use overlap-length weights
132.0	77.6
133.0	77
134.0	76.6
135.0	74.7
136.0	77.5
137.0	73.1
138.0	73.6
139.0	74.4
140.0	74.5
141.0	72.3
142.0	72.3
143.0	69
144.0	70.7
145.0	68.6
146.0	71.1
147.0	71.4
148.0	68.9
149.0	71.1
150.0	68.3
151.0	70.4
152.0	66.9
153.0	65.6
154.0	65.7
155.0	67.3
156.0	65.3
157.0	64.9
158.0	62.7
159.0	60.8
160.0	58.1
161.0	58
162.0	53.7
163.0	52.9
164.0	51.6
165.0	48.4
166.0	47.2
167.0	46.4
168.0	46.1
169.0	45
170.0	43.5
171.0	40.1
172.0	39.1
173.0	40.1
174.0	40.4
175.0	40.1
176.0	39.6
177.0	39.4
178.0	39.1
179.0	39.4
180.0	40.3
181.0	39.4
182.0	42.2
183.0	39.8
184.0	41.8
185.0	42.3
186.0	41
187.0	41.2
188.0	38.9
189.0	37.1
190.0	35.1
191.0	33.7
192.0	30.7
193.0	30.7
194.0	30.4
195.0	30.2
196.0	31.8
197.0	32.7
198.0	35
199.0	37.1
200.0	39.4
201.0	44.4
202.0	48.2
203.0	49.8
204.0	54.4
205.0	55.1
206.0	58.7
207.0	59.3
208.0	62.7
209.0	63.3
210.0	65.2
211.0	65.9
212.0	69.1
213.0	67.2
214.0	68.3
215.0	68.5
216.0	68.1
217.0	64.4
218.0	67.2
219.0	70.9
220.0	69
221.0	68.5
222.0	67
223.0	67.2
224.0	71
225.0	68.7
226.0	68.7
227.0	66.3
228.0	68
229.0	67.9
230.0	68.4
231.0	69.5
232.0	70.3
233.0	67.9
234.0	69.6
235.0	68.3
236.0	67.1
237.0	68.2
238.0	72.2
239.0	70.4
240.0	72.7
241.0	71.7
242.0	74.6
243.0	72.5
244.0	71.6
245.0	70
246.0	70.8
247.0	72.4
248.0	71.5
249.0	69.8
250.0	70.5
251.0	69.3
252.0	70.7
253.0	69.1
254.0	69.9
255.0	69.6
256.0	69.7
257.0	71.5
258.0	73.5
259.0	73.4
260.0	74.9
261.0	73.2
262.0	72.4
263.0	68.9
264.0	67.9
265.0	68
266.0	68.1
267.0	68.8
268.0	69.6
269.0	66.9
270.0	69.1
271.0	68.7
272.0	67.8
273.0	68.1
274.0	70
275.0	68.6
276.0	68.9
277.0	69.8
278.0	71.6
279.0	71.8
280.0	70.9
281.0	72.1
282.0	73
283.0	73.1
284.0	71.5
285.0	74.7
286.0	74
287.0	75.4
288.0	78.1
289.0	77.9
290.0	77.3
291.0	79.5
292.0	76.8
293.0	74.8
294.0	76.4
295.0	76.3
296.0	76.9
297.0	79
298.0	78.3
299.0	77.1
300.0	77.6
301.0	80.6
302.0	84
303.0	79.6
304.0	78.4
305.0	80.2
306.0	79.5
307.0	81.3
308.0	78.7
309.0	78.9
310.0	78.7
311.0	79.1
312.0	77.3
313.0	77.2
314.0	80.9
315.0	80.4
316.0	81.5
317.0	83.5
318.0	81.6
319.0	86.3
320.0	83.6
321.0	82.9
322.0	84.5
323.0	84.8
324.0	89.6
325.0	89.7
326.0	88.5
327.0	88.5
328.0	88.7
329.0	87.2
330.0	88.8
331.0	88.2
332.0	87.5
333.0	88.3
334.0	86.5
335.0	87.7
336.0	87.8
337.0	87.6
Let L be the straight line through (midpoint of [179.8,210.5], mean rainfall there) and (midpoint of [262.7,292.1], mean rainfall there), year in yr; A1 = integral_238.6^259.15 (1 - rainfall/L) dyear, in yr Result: -3.2 yr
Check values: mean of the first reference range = 43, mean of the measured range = 71.2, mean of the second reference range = 71.5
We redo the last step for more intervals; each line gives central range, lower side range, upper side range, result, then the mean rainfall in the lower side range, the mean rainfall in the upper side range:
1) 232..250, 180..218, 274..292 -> -3.0 yr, 47.8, 73.4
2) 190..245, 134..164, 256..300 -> 8.2 yr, 67.6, 72.7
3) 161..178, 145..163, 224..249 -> 5.4 yr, 65.1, 70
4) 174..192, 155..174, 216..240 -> 5.5 yr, 51.5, 68.6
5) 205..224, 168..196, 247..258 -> -4.5 yr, 38.6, 70.4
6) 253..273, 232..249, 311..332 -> 1.2 yr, 70.7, 84.6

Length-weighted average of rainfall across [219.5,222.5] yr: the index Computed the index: 68.2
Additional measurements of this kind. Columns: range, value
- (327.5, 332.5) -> 88.1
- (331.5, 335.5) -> 87.5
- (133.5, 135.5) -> 75.7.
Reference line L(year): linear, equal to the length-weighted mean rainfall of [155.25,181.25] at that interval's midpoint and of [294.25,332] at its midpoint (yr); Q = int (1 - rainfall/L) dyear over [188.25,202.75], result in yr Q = 5.0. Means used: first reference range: 48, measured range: 35.8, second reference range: 82.1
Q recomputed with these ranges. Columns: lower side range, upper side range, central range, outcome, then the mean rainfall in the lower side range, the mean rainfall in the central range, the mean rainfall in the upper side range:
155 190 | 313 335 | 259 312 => 0.9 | 46.2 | 74.3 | 85.6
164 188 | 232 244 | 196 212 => 1.1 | 42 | 51.4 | 70.5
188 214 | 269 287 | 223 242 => -4.2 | 47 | 69.4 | 70.8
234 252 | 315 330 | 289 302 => 0.5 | 70.8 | 77.8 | 85.7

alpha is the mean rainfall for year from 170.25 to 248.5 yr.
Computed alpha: 55.4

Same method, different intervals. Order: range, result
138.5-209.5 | 50.9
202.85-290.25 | 69.2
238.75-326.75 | 75.2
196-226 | 59.2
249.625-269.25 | 70.3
